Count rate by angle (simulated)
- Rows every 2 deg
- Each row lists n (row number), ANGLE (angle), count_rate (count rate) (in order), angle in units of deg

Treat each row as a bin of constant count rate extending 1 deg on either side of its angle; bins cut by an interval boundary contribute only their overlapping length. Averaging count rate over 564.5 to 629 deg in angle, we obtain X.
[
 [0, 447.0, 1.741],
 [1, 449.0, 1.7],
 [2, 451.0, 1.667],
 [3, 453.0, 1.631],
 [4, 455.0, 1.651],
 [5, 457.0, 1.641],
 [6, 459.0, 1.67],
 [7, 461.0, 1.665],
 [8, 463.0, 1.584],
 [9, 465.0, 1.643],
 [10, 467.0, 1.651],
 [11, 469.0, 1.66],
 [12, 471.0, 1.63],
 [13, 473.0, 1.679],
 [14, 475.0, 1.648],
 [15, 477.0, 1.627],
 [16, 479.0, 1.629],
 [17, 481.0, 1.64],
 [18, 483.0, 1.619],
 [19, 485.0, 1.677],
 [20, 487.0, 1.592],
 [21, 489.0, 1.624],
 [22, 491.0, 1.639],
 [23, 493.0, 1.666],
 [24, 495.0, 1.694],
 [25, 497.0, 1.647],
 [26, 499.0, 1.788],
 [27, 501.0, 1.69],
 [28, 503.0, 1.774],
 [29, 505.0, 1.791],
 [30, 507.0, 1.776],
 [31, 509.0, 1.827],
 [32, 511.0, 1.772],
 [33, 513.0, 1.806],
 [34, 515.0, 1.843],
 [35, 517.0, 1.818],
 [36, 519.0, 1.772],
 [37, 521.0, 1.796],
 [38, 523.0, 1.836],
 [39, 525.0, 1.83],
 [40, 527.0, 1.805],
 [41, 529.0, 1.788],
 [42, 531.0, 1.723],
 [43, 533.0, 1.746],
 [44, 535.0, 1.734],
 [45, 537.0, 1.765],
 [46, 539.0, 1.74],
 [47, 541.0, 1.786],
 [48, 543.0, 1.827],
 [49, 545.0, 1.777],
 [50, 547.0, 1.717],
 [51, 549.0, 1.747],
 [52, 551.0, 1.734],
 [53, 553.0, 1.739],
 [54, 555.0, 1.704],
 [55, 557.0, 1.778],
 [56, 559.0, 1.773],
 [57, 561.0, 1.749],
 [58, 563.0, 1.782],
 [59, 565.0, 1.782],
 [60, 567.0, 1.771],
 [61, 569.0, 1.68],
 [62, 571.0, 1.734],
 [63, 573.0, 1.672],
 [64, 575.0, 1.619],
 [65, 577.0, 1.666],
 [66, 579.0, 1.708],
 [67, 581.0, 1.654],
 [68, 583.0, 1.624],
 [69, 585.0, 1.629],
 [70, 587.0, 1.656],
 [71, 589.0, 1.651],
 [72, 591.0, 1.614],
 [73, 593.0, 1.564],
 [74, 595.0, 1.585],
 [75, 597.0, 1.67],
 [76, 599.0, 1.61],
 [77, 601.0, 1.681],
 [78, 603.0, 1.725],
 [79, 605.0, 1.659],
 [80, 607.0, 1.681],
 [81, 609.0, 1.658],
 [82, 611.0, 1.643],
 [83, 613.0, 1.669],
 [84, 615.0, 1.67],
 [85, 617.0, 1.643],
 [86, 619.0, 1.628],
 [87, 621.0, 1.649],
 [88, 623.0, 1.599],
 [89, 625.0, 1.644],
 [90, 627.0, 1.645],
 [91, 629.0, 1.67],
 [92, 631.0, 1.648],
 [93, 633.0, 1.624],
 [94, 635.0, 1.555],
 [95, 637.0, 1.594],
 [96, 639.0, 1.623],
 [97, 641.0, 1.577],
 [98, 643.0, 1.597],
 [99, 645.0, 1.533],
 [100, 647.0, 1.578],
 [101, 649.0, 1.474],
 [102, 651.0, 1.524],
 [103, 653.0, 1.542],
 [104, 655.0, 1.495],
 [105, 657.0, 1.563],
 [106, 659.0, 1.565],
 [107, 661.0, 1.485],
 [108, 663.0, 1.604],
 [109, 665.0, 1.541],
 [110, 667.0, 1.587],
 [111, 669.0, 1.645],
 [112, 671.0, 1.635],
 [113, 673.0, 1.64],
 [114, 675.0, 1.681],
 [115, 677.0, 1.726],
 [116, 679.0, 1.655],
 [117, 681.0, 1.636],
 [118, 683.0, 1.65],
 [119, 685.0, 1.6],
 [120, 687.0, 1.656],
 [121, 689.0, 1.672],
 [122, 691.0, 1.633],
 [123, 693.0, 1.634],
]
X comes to 1.66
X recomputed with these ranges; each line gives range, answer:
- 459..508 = 1.67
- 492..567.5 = 1.77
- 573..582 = 1.66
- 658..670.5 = 1.57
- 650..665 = 1.54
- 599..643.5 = 1.64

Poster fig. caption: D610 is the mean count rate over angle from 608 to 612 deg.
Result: 1.65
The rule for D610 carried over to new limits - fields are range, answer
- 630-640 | 1.61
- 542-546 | 1.8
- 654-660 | 1.54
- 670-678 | 1.67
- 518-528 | 1.81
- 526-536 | 1.76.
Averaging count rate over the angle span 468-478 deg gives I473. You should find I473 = 1.65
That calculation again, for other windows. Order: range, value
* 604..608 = 1.67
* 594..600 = 1.62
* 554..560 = 1.75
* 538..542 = 1.76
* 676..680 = 1.69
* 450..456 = 1.65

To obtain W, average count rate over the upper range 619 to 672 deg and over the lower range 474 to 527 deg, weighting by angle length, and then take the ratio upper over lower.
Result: 0.92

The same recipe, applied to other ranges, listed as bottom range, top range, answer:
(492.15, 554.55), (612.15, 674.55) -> 0.90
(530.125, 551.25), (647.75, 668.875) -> 0.88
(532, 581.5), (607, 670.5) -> 0.92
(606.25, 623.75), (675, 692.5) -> 1.00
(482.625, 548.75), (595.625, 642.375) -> 0.94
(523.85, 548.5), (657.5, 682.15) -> 0.91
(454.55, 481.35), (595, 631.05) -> 1.01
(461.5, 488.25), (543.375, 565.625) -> 1.07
